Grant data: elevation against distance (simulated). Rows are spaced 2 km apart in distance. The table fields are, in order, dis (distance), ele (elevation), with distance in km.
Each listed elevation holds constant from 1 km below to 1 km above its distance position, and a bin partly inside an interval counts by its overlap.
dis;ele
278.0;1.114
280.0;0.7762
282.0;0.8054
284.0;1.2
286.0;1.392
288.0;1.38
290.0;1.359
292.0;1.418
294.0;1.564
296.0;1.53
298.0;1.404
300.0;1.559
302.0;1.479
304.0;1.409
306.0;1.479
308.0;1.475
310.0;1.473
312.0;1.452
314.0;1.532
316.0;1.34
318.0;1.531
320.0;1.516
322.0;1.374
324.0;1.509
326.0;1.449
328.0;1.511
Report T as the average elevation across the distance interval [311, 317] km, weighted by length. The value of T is 1.44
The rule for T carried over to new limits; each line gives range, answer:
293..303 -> 1.51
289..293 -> 1.39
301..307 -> 1.46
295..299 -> 1.47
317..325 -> 1.48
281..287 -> 1.13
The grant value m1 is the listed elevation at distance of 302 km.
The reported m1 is 1.479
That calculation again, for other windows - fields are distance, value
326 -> 1.449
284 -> 1.2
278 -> 1.114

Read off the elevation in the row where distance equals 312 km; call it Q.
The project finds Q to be 1.452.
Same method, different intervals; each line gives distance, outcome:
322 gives 1.374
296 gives 1.53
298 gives 1.404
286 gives 1.392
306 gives 1.479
